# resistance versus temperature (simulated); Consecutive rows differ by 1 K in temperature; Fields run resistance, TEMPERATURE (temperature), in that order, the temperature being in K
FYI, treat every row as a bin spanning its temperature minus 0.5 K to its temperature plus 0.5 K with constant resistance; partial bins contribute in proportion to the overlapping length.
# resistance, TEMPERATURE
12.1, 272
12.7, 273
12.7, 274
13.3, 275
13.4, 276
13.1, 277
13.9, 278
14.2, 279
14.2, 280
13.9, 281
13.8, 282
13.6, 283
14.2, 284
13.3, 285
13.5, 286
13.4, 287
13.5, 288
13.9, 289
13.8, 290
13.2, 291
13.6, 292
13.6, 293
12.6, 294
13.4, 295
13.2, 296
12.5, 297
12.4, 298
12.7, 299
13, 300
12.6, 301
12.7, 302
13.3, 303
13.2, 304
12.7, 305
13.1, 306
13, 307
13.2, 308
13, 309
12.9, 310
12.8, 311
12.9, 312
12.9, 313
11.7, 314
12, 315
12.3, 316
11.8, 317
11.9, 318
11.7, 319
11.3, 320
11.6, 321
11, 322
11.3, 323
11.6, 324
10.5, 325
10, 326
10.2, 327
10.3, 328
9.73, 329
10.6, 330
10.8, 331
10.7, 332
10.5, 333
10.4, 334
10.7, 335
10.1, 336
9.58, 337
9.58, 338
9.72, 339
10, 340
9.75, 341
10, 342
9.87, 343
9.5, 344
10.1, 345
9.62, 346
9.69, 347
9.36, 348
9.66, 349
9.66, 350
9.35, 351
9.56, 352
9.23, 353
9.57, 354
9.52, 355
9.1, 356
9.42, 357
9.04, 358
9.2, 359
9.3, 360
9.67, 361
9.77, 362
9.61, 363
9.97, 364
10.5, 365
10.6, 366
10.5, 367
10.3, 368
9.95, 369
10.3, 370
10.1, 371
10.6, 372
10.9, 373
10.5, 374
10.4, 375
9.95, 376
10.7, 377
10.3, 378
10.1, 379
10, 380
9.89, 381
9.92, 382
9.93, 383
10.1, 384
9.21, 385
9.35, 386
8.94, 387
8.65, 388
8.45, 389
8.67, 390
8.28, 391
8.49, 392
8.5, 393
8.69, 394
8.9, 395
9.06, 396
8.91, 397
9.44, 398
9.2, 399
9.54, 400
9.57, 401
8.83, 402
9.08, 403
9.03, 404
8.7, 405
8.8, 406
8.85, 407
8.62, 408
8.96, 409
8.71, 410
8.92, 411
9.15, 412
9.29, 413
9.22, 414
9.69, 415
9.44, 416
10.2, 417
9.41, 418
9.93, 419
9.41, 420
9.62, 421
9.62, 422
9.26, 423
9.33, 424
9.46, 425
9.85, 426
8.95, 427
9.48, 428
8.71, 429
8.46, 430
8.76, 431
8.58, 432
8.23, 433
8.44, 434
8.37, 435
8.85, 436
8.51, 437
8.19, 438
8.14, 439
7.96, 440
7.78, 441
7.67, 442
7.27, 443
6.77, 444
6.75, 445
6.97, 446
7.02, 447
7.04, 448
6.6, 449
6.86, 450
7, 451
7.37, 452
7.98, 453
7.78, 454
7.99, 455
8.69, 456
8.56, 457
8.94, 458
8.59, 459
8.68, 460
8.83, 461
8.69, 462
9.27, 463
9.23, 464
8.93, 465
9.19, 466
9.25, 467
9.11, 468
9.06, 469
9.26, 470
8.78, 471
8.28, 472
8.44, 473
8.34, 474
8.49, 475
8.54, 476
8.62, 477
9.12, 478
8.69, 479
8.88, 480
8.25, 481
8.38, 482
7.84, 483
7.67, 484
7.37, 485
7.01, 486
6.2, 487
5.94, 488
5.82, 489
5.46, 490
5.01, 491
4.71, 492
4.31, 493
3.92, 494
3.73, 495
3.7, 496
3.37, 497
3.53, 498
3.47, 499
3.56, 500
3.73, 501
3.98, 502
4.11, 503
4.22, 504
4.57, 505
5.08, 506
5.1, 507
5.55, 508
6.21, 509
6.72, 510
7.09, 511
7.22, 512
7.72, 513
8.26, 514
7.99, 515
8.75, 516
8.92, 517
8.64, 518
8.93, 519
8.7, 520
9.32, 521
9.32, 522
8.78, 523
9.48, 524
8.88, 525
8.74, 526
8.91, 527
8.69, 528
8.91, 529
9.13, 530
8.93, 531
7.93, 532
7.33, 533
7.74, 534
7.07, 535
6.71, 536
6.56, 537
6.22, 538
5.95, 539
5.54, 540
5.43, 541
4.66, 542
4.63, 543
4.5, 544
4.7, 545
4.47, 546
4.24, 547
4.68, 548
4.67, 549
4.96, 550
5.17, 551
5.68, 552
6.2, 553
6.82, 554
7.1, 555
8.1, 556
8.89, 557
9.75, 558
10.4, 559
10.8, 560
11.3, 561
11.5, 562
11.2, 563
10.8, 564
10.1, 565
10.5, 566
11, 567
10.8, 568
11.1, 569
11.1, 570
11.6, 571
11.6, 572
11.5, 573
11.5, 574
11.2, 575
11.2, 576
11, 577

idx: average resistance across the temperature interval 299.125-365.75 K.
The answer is 10.8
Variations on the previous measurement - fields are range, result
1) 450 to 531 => 7.38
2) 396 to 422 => 9.23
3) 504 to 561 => 7.18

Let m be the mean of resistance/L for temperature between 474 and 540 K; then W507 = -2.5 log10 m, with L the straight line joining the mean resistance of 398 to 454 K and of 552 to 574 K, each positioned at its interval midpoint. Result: 0.34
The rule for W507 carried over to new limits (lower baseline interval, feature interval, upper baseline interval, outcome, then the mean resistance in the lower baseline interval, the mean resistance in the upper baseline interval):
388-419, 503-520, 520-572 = 0.19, 9.03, 8.02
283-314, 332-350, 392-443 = 0.17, 13.1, 8.94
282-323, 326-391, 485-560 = 0.14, 12.8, 6.47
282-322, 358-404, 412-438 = 0.09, 12.9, 9.14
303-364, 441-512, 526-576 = 0.29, 10.7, 8.16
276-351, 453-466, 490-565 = -0.03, 11.9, 6.79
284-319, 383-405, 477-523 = 0.10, 12.9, 6.41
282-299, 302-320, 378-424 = 0.00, 13.3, 9.22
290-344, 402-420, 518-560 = 0.07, 11.7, 7.2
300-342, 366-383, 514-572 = 0.04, 11.5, 8.08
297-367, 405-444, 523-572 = 0.09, 10.9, 7.95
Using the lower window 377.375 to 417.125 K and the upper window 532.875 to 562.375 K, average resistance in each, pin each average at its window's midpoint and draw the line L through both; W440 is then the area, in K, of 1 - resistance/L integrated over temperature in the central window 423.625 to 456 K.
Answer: 1.7 K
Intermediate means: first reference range 9.18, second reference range 6.7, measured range 8.04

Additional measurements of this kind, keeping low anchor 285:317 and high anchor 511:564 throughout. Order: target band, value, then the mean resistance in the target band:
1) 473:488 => 1.48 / 8.04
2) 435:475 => 5.46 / 8.18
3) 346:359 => 2.62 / 9.43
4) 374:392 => 2.51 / 9.57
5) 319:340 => 3.08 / 10.5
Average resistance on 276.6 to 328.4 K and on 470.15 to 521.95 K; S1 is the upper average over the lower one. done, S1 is 0.52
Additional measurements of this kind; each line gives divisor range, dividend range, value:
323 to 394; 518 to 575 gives 0.84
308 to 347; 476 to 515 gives 0.54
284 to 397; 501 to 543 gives 0.66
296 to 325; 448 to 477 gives 0.68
